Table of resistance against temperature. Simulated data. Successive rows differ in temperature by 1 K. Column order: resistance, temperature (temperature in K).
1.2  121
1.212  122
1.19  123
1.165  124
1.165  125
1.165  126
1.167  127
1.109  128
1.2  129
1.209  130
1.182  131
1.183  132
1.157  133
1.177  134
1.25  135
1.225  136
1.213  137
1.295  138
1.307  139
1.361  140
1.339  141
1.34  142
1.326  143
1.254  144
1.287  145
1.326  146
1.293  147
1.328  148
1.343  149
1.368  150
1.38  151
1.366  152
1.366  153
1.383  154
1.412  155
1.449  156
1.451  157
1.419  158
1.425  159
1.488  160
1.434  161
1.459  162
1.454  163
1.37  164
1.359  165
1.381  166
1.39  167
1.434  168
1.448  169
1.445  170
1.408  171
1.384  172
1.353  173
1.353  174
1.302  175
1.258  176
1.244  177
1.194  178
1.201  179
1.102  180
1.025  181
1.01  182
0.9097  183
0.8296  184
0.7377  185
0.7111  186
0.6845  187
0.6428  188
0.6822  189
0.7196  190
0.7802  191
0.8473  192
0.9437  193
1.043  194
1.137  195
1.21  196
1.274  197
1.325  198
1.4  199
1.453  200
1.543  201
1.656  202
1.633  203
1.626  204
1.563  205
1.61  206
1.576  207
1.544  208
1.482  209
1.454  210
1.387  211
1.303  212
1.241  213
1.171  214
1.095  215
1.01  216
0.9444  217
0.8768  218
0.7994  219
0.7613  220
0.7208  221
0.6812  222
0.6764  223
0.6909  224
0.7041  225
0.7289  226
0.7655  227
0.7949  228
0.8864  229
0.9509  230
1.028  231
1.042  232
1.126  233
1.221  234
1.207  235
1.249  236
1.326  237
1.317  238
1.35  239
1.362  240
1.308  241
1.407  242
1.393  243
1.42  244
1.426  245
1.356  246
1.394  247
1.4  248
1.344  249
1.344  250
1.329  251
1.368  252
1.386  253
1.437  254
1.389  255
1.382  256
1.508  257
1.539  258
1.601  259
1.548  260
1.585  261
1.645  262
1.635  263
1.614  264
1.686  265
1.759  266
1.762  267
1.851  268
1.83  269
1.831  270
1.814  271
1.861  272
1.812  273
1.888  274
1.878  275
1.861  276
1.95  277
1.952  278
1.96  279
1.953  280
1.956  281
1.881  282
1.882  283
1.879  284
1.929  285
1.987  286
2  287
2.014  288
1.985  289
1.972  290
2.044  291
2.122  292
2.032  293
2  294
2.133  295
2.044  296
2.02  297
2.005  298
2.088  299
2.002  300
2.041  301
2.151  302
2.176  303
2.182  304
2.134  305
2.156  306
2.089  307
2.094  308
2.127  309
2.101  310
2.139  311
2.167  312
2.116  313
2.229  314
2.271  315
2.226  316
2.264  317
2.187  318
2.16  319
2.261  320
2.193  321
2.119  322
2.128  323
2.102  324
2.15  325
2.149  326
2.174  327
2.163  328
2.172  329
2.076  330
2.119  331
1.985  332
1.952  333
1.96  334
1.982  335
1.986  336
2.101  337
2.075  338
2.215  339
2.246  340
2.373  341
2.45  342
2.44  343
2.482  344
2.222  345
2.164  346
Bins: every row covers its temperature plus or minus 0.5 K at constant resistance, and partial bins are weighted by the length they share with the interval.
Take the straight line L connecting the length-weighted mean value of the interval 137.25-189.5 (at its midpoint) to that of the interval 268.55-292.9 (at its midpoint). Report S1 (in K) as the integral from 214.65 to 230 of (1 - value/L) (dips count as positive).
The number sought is 7.54 K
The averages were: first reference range 1.26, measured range 0.811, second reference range 1.93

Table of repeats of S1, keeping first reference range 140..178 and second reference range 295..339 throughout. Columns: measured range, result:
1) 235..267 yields 6.4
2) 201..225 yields 6.3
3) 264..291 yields 0.6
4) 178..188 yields 3.8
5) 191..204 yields 2.3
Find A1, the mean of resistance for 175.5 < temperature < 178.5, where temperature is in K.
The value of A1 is 1.23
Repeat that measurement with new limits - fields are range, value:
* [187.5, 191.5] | 0.706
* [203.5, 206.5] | 1.6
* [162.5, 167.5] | 1.39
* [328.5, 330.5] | 2.12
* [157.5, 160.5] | 1.44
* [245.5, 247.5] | 1.38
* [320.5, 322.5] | 2.16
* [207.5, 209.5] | 1.51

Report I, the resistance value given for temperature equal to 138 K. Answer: 1.295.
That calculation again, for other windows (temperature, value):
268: 1.851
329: 2.172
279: 1.96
